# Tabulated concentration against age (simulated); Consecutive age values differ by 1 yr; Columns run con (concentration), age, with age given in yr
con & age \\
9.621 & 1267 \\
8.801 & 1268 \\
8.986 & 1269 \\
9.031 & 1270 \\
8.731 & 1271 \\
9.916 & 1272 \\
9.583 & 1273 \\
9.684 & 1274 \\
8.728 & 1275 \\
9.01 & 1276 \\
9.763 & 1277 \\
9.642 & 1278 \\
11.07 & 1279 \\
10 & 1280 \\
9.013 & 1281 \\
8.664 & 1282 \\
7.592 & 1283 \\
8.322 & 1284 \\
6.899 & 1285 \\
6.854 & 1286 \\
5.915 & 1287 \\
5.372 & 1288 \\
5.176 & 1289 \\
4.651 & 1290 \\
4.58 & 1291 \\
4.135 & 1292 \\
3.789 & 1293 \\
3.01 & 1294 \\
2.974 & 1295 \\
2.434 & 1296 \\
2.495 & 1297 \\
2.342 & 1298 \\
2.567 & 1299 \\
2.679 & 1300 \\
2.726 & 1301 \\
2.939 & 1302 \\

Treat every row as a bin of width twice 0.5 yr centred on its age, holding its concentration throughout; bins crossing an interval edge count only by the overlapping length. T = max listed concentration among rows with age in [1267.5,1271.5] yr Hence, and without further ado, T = 9.031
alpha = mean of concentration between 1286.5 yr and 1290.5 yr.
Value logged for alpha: 5.28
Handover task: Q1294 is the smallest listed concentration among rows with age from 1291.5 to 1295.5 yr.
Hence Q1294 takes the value 2.974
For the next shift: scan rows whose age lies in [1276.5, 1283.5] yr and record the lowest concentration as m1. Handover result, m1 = 7.592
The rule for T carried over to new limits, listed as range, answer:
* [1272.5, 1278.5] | 9.763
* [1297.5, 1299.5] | 2.567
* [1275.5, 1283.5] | 11.07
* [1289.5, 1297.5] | 4.651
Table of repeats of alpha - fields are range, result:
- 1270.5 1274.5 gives 9.48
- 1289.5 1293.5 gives 4.29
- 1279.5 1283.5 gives 8.82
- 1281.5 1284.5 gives 8.19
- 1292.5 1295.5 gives 3.26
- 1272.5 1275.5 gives 9.33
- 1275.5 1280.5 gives 9.9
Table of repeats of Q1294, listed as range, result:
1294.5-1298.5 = 2.342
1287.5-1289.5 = 5.176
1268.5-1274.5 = 8.731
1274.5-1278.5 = 8.728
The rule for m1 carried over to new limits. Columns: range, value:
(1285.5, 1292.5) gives 4.135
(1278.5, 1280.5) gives 10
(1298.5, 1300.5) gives 2.567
